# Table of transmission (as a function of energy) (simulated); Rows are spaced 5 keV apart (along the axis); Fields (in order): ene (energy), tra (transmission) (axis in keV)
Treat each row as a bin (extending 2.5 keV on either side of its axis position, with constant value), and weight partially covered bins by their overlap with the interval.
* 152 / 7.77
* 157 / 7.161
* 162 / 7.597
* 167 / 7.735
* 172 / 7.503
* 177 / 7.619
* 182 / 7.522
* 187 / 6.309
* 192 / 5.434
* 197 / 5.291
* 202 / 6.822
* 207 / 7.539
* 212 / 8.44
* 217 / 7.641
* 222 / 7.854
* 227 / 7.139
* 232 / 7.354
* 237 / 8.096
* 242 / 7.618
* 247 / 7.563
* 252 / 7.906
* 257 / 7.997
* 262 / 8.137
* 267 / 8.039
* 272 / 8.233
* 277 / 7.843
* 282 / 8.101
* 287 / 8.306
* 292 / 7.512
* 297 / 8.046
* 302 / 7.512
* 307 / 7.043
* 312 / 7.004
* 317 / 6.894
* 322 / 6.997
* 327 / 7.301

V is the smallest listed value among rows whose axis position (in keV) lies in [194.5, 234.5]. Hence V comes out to 5.291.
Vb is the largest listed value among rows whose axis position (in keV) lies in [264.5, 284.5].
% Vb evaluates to 8.233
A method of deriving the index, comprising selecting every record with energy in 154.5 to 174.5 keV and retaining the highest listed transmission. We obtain 7.735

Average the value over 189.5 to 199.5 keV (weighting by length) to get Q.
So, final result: 5.36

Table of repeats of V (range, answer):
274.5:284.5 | 7.843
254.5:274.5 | 7.997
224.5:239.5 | 7.139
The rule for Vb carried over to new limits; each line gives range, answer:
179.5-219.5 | 8.44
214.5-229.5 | 7.854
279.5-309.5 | 8.306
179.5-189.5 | 7.522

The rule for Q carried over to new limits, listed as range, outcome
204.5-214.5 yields 7.99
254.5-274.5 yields 8.1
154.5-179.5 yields 7.52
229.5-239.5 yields 7.72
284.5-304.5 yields 7.84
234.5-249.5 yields 7.76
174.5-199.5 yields 6.43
